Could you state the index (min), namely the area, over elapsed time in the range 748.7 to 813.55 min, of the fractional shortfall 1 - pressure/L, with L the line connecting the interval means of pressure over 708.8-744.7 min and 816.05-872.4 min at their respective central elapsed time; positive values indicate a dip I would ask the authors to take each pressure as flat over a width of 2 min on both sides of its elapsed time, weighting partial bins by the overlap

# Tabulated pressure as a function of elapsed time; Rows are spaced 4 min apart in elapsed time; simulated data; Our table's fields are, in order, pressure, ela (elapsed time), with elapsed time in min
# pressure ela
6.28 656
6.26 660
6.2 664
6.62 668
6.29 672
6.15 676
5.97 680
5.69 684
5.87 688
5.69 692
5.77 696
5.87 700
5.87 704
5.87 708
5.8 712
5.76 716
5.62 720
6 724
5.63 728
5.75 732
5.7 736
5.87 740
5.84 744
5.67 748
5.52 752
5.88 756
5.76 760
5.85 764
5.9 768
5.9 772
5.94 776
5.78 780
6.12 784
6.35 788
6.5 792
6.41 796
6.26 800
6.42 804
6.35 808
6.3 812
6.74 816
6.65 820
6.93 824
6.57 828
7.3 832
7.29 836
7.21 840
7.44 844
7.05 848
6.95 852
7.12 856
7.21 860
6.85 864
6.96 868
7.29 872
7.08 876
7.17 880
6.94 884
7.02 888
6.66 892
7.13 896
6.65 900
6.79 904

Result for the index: 3.0 min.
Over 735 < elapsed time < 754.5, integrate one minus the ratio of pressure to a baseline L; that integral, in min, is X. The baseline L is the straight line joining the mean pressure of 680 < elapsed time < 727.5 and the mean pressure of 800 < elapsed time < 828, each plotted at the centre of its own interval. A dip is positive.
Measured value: 1.1 min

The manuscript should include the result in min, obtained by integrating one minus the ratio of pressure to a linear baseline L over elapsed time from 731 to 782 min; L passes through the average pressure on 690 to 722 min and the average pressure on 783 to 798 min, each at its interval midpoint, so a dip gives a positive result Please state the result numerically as 2.7 min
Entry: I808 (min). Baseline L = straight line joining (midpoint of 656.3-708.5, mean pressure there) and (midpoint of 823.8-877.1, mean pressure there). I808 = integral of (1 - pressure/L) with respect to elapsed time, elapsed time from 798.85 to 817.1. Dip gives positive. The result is 1.1 min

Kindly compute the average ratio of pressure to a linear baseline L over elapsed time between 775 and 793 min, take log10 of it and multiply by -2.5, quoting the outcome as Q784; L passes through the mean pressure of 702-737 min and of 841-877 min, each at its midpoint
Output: 0.05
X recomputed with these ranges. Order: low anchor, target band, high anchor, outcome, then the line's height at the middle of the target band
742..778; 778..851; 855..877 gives -2.1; 6.46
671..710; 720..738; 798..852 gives 1.2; 6.16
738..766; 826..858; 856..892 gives -1.9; 6.71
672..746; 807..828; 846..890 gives 0.2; 6.67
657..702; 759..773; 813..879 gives 1.5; 6.55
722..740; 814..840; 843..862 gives -0.3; 6.85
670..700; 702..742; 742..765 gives 0.3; 5.83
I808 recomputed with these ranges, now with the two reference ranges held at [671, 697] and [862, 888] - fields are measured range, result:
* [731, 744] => 0.9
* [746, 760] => 1.4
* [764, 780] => 1.4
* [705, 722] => 0.9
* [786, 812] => 0.9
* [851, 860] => -0.2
